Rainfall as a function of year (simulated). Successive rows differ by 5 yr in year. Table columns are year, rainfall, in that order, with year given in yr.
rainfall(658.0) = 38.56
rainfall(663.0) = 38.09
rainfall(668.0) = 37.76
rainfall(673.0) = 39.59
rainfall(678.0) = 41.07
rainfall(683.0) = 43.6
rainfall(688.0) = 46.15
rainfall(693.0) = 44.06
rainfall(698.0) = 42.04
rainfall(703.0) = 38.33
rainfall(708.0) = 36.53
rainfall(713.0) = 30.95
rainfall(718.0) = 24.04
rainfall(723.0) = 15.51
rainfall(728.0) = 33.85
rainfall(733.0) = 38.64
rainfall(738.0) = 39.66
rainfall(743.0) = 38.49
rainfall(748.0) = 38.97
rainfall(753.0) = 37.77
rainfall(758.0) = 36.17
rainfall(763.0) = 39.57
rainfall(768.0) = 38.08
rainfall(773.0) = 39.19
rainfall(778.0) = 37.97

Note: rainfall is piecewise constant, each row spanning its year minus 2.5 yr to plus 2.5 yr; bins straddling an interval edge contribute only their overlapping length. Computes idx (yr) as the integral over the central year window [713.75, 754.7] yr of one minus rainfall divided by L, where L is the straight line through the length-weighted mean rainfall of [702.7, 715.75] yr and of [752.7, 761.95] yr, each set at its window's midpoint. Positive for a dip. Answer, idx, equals 3.2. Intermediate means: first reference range 34.5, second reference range 37.2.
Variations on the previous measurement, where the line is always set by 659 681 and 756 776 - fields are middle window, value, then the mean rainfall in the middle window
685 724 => 3.4 yr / 35.6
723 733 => 2.1 yr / 30.5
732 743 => -0.1 yr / 39.1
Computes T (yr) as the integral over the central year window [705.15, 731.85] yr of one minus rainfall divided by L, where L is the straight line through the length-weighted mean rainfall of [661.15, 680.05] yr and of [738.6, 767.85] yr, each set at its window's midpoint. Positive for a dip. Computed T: 6.8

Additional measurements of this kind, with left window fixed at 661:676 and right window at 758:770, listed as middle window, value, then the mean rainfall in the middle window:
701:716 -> 1.4 yr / 34.8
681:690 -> -1.5 yr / 44.9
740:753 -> -0.1 yr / 38.6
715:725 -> 4.7 yr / 20.5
